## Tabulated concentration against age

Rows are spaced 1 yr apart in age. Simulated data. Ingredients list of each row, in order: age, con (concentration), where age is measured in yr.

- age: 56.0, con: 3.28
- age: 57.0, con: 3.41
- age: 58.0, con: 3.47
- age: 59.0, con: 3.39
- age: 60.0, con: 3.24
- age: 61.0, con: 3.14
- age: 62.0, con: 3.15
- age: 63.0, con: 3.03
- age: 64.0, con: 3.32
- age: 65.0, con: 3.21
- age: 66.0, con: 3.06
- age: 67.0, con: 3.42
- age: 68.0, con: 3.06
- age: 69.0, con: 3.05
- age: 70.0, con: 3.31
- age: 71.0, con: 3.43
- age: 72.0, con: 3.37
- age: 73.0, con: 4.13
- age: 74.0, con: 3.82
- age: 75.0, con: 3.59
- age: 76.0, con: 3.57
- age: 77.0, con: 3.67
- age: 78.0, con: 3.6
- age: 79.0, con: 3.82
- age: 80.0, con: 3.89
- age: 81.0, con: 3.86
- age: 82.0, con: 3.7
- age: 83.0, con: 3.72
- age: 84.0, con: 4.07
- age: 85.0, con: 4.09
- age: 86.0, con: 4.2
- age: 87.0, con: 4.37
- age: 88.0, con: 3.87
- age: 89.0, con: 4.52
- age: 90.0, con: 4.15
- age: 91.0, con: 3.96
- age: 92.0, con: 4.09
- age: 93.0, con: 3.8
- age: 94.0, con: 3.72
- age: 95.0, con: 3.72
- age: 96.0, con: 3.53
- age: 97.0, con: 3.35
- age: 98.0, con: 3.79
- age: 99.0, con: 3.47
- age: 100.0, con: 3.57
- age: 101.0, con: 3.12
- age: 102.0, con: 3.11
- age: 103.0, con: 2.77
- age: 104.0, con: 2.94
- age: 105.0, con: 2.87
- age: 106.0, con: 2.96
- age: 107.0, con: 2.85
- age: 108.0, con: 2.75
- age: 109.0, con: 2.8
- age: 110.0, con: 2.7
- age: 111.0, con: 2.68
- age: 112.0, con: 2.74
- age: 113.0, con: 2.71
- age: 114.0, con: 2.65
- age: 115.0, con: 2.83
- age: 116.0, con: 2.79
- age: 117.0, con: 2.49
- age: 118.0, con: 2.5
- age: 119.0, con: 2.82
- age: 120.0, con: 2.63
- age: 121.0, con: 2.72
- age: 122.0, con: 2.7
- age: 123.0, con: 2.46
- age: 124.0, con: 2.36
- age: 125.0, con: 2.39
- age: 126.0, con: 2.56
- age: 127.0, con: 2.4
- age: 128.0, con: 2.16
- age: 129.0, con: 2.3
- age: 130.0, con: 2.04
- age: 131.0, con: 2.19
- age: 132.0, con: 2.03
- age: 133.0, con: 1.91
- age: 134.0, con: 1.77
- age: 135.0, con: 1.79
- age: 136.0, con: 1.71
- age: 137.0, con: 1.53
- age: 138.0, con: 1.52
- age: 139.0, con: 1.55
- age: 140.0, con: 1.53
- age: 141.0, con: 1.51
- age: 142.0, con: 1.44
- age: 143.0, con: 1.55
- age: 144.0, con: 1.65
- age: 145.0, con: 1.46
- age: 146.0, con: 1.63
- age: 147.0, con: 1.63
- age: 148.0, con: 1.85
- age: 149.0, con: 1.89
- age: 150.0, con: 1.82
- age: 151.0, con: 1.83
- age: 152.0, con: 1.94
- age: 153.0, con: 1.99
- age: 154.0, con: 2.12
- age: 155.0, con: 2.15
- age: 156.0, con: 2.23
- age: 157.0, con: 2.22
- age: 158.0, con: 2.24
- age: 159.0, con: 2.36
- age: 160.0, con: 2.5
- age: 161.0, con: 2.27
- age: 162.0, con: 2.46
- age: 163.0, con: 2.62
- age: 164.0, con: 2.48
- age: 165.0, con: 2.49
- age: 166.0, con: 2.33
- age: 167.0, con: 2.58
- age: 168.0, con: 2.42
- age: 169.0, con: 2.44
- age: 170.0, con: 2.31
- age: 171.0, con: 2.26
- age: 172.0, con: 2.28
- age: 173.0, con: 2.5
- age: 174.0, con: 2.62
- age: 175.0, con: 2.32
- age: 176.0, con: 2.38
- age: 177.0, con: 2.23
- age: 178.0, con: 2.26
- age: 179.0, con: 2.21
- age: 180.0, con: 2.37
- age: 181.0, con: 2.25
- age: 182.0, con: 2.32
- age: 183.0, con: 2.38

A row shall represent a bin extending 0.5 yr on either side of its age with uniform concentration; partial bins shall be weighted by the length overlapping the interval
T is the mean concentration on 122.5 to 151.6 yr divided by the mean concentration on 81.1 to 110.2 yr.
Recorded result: 0.53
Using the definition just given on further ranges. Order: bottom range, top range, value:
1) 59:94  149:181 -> 0.63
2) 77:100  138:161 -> 0.48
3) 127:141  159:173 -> 1.30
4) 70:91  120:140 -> 0.55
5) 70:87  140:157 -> 0.47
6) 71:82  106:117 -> 0.74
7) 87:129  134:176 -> 0.67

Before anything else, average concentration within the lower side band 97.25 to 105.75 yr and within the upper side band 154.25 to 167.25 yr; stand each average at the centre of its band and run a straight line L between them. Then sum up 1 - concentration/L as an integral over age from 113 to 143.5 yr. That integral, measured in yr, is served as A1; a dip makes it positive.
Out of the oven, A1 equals 7.3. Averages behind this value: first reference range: 3.2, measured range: 2.17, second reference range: 2.37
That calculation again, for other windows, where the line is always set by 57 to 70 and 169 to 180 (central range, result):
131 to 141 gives 3.51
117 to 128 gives 0.89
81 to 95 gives -4.51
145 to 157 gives 2.93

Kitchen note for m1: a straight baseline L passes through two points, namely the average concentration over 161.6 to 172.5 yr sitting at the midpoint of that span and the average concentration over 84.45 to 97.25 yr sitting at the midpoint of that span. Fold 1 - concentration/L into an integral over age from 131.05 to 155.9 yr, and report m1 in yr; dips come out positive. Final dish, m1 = 9.7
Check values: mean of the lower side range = 3.96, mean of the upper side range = 2.42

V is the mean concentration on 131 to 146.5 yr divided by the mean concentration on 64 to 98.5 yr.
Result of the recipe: 0.45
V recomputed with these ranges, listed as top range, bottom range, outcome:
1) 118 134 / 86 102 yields 0.62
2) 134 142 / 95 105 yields 0.48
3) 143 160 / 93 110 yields 0.61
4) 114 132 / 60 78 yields 0.74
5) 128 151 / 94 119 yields 0.58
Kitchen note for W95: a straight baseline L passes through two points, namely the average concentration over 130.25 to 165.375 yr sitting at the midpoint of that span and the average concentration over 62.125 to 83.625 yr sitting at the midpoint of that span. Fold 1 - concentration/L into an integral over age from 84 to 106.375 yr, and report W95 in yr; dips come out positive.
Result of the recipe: -4.4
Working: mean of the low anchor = 3.5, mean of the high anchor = 1.94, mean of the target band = 3.65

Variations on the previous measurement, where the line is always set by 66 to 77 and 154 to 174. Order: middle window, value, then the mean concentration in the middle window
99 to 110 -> 0.34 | 2.98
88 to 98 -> -2.03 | 3.87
